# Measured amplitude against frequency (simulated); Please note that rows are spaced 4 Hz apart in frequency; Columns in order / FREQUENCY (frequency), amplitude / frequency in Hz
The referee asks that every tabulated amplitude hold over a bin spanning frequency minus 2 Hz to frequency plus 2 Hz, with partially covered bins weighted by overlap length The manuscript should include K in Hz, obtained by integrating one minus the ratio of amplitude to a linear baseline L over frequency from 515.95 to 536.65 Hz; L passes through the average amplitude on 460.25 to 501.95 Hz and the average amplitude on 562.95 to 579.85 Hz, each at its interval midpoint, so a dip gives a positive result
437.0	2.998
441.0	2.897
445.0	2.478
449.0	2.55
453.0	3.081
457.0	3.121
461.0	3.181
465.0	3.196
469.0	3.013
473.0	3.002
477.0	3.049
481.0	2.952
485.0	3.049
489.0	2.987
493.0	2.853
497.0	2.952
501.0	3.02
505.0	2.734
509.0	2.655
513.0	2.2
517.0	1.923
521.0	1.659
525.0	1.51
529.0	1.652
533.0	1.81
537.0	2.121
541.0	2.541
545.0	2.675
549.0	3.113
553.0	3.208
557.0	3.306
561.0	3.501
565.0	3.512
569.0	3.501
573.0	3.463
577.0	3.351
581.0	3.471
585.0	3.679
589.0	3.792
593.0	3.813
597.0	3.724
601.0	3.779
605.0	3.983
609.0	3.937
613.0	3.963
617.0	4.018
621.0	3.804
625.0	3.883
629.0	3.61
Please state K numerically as 9.6 Hz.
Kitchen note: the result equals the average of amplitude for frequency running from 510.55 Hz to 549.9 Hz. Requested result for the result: 2.1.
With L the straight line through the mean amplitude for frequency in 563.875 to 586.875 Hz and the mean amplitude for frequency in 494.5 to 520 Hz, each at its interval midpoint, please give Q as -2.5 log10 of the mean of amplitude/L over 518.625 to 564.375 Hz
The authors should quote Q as 0.23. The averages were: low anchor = 2.55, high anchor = 3.49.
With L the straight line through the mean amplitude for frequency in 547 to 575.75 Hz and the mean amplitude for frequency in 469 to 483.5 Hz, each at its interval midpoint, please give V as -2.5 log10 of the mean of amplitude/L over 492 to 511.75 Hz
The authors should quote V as 0.11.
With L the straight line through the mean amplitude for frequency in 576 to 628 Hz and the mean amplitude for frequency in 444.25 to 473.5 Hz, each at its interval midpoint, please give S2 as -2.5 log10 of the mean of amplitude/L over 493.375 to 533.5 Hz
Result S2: 0.40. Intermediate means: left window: 2.97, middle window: 2.25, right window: 3.79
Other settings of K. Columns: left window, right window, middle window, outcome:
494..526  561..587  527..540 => 4.1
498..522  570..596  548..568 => -1.0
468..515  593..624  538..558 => 2.7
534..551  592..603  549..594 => -4.2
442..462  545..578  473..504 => 0.5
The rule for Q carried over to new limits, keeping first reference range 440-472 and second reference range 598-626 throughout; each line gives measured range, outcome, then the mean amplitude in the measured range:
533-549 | 0.38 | 2.45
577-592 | 0.03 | 3.62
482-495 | 0.06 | 2.96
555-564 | 0.05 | 3.42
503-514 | 0.26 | 2.56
